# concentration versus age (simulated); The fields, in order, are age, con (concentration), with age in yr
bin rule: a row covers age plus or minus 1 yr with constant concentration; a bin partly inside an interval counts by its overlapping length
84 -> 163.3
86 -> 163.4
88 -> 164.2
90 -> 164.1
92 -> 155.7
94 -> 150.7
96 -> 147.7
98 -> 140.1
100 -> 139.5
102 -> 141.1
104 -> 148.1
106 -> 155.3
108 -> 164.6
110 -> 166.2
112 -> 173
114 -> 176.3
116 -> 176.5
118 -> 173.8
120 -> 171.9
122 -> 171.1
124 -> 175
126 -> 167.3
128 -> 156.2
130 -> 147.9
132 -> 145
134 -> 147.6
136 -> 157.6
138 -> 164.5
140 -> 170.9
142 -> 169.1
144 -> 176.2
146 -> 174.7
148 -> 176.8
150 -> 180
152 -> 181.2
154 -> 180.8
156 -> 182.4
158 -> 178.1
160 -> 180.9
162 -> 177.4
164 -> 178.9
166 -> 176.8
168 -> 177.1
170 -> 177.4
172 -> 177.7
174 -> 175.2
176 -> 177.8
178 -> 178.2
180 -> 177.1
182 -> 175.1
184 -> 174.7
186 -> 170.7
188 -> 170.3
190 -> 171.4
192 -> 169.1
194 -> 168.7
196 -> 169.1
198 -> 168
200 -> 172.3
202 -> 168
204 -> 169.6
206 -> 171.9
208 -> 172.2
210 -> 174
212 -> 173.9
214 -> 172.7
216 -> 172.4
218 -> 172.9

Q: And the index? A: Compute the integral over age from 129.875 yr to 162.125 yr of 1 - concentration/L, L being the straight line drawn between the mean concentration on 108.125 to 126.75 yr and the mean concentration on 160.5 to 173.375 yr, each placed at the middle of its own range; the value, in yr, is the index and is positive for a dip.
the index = 0.9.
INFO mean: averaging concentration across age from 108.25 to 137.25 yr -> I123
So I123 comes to 165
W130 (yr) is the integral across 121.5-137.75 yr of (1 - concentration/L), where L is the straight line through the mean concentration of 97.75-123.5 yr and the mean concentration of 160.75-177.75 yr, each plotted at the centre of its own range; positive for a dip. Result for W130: 0.8 yr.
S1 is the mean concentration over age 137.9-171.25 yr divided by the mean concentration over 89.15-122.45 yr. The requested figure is 1.11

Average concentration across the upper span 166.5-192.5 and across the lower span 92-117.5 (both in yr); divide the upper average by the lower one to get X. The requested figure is 1.1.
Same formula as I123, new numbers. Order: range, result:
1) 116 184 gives 172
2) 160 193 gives 175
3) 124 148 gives 163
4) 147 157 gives 180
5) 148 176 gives 179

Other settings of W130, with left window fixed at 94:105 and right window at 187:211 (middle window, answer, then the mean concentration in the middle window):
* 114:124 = -1.65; 174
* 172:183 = -0.81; 177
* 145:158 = -1.77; 179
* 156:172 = -1.71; 178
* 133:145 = -0.76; 164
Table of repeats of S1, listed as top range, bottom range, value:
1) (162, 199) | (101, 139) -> 1.07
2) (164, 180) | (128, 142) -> 1.13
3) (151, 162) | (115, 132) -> 1.09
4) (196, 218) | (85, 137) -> 1.08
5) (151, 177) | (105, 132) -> 1.07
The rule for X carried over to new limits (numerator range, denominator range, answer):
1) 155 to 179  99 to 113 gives 1.15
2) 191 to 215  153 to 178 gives 0.96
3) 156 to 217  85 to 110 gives 1.13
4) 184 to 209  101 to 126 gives 1.03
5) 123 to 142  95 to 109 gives 1.08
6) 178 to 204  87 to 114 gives 1.10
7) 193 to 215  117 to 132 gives 1.04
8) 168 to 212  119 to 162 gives 1.02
